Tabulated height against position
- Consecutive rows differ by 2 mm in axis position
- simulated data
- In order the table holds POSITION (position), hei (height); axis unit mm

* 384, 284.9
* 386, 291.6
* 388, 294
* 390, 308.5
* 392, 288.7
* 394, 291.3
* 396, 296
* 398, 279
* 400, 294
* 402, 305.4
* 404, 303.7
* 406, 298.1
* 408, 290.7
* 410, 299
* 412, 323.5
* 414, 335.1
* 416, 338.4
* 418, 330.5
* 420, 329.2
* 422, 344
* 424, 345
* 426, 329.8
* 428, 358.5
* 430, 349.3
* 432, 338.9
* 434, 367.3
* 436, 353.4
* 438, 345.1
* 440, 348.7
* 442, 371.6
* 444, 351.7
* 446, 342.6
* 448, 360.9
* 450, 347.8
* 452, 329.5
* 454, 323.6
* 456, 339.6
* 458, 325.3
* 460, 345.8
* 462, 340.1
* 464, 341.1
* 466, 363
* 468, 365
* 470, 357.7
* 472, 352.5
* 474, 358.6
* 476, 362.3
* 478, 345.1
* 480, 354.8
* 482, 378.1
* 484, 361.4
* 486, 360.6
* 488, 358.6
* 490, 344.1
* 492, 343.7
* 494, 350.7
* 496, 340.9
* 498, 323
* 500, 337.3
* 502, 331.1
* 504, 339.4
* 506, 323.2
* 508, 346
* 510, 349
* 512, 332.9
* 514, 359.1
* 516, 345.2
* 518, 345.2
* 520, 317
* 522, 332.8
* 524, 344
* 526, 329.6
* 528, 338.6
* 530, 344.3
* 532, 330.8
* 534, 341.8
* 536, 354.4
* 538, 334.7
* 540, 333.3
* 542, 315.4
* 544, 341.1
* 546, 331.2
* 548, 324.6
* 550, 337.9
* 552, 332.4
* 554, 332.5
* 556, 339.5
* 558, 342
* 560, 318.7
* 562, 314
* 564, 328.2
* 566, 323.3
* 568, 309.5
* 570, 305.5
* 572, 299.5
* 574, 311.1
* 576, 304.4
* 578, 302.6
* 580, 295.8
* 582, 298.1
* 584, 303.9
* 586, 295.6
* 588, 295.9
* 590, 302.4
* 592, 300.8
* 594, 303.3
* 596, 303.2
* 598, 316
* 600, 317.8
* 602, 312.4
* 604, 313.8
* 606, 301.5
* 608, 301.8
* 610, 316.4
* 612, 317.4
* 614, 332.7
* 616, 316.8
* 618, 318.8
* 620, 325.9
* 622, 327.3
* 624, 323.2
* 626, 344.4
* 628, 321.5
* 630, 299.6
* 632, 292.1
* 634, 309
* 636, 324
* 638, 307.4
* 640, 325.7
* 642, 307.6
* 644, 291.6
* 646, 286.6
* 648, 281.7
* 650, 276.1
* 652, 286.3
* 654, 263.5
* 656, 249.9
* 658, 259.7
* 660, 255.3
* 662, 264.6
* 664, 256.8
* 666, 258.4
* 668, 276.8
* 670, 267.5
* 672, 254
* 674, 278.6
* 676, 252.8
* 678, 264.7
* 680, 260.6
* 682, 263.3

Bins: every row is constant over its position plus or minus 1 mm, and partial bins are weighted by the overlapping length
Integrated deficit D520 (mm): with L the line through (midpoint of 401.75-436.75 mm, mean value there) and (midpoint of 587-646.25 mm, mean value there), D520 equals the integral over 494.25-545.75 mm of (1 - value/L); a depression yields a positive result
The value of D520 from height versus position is -2.6 mm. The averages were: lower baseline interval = 330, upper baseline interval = 312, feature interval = 337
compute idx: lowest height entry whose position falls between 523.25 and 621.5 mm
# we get 295.6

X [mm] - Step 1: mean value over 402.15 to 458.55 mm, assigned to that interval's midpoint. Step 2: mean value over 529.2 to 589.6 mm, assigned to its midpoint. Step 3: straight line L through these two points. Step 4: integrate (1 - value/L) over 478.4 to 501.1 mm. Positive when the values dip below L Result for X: -1.4 mm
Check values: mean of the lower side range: 336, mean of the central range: 350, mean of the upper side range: 321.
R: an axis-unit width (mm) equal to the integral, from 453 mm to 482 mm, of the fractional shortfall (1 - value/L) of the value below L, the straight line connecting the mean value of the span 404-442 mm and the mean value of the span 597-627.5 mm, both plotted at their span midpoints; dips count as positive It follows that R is -1.6 mm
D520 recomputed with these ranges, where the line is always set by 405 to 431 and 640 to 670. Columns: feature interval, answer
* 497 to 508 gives -0.8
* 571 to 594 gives -0.8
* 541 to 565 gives -2.6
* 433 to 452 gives -1.8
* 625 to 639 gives -1.7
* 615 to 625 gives -1.4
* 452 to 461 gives -0.4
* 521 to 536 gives -1.8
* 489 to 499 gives -0.9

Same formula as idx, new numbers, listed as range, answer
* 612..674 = 249.9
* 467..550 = 315.4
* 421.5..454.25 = 323.6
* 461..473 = 340.1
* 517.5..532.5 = 317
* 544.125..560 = 318.7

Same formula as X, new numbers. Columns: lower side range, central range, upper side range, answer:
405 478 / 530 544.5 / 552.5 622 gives -0.6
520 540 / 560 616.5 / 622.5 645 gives 2.7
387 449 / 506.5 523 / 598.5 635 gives -1.0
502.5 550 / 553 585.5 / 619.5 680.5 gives 0.6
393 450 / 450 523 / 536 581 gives -4.2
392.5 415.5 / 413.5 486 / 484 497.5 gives -4.8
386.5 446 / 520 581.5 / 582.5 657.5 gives -2.8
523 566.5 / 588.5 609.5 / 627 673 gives 0.0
